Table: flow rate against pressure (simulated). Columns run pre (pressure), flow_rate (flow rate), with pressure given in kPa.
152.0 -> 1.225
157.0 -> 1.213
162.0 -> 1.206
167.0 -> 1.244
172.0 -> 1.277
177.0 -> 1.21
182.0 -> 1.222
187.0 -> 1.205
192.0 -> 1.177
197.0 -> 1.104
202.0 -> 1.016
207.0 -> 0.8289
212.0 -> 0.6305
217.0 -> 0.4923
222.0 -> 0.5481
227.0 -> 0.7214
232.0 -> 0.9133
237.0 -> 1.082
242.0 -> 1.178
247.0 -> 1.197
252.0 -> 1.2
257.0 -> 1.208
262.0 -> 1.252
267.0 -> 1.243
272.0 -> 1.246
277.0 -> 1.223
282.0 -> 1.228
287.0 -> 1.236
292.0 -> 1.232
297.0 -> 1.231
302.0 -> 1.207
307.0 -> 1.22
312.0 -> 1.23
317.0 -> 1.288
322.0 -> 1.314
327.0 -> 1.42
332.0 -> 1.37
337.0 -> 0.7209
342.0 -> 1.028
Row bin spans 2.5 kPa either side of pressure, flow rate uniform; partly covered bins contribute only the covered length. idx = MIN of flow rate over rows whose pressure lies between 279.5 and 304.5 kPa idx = 1.207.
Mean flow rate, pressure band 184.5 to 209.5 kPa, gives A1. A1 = 1.07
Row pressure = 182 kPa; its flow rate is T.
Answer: 1.222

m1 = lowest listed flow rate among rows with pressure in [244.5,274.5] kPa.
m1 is 1.197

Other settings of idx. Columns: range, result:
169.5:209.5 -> 0.8289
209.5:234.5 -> 0.4923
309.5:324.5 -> 1.23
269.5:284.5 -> 1.223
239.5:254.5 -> 1.178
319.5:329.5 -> 1.314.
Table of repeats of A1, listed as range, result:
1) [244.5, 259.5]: 1.2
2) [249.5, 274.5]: 1.23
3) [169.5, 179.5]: 1.24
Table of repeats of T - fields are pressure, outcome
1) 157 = 1.213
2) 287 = 1.236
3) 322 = 1.314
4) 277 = 1.223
